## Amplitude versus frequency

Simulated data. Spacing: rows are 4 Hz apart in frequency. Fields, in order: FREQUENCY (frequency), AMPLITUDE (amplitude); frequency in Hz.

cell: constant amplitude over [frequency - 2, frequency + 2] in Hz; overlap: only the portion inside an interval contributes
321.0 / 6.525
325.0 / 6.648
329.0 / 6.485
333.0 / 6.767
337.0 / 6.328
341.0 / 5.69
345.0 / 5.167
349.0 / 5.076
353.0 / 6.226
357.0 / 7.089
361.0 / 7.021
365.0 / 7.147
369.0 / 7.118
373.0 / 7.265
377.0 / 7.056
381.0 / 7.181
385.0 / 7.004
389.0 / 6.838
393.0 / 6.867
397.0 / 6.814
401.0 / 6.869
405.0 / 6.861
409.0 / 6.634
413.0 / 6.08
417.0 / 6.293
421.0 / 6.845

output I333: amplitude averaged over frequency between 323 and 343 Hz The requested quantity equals 6.38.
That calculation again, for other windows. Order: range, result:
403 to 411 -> 6.75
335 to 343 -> 6.01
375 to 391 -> 7.02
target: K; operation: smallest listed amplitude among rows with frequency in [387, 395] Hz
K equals 6.838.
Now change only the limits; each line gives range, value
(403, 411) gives 6.634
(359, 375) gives 7.021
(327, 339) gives 6.328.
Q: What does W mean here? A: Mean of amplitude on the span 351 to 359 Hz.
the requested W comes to 6.66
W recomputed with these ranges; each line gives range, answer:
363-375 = 7.18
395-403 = 6.84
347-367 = 6.51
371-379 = 7.16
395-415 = 6.65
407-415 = 6.36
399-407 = 6.87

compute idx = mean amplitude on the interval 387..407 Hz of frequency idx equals 6.85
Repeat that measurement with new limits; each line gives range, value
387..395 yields 6.85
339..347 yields 5.43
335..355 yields 5.7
